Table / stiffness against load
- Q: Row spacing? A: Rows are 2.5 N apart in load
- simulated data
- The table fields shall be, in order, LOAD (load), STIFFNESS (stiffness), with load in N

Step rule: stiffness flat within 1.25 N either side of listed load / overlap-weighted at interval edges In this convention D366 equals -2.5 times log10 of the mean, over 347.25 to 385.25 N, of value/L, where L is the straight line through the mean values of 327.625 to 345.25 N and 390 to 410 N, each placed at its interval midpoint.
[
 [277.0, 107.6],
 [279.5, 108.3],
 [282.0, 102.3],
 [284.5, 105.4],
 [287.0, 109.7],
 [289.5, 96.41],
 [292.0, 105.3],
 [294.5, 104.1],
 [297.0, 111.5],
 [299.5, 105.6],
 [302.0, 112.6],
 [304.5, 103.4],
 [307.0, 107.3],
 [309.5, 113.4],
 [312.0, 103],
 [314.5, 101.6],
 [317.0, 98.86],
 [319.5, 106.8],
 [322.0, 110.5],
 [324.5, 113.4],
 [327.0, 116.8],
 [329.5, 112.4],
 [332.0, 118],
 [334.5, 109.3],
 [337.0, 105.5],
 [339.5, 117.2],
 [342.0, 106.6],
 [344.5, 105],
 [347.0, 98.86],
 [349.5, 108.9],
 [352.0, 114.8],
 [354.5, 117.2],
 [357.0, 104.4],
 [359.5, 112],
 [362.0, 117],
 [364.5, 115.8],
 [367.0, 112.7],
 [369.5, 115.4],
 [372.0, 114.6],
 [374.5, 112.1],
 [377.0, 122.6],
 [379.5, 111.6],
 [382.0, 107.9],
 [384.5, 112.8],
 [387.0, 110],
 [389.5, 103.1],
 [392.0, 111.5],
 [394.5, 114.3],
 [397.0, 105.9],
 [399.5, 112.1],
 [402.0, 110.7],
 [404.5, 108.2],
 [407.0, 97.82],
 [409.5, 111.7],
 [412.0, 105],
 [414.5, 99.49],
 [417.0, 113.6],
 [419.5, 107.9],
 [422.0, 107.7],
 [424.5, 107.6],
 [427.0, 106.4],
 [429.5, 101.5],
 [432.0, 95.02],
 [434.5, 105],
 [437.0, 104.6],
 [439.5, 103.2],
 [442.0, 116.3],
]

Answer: -0.03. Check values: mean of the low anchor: 111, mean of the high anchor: 109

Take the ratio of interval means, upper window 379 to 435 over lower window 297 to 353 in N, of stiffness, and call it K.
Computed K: 0.99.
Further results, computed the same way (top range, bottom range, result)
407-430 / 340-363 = 0.97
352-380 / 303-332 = 1.05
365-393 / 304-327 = 1.05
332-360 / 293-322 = 1.03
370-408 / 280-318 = 1.05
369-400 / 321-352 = 1.01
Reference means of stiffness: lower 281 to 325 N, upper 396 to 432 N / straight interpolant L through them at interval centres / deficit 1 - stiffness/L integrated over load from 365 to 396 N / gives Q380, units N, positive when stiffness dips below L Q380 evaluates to -1.8 N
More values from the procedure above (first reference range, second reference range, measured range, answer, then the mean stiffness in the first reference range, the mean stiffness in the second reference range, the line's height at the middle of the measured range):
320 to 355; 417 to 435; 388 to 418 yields -0.34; 111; 105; 107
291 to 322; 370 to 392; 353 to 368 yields -0.38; 106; 112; 110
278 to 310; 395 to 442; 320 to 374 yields -2.72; 106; 106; 106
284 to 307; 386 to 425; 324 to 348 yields -0.80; 106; 108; 107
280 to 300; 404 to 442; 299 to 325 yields -0.41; 105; 105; 105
